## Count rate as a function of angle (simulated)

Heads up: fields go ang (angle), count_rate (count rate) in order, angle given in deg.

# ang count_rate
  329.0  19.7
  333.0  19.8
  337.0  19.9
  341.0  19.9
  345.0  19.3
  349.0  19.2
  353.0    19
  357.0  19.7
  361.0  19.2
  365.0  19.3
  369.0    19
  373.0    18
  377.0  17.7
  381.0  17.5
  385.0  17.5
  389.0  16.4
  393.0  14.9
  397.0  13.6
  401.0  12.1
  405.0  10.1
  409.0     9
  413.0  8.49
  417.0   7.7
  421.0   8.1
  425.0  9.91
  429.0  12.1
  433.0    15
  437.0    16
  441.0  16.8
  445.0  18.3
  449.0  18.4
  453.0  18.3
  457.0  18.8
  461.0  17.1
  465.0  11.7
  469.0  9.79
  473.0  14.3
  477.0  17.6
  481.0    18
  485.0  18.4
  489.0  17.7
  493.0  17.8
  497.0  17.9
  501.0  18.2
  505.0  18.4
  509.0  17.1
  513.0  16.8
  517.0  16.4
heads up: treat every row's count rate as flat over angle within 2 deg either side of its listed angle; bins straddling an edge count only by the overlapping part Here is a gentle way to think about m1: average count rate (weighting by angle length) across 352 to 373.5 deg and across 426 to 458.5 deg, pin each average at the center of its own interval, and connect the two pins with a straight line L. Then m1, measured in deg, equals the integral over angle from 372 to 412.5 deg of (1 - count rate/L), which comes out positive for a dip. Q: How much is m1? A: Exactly 8.54 deg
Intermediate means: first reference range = 19.1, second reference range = 16.5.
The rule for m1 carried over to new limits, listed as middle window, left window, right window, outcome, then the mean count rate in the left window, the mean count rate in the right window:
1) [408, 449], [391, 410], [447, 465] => 6.88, 12.1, 17.4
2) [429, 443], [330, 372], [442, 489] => 1.50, 19.4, 16.5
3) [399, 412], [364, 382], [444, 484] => 5.41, 18.3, 16.2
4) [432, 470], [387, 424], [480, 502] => -4.00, 11.1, 18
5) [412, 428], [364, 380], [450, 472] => 7.58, 18.4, 15.2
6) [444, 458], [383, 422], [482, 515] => -3.36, 11.9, 17.8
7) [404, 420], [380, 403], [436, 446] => 7.28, 15.2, 17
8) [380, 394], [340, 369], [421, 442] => 0.13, 19.3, 13.3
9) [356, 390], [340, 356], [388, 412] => -4.97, 19.3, 12.4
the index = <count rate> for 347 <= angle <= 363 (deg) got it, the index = 19.3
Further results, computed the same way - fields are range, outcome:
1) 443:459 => 18.4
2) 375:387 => 17.6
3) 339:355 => 19.4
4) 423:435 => 12.3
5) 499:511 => 17.9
